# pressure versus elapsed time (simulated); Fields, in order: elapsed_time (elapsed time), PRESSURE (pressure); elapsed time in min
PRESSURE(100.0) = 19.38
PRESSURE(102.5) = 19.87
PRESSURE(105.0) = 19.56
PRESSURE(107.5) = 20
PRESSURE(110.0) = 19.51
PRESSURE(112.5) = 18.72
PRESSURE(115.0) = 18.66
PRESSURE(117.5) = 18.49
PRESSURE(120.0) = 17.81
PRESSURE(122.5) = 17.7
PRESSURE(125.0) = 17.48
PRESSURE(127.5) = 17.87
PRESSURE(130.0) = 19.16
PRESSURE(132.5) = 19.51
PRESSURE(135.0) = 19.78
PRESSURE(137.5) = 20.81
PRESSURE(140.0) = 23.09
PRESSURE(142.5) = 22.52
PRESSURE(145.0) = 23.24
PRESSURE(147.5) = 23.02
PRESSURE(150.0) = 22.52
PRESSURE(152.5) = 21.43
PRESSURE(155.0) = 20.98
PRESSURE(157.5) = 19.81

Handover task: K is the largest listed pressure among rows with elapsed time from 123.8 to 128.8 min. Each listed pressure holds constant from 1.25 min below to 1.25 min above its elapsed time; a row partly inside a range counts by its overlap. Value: 17.87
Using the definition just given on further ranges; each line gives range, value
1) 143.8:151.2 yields 23.24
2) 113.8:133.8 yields 19.51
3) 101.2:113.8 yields 20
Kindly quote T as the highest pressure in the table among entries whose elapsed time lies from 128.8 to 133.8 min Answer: 19.51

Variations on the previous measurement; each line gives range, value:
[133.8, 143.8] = 23.09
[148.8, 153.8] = 22.52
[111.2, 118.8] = 18.72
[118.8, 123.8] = 17.81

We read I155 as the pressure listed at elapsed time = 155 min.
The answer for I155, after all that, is 20.98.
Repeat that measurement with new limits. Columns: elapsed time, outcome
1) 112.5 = 18.72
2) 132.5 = 19.51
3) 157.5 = 19.81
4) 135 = 19.78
